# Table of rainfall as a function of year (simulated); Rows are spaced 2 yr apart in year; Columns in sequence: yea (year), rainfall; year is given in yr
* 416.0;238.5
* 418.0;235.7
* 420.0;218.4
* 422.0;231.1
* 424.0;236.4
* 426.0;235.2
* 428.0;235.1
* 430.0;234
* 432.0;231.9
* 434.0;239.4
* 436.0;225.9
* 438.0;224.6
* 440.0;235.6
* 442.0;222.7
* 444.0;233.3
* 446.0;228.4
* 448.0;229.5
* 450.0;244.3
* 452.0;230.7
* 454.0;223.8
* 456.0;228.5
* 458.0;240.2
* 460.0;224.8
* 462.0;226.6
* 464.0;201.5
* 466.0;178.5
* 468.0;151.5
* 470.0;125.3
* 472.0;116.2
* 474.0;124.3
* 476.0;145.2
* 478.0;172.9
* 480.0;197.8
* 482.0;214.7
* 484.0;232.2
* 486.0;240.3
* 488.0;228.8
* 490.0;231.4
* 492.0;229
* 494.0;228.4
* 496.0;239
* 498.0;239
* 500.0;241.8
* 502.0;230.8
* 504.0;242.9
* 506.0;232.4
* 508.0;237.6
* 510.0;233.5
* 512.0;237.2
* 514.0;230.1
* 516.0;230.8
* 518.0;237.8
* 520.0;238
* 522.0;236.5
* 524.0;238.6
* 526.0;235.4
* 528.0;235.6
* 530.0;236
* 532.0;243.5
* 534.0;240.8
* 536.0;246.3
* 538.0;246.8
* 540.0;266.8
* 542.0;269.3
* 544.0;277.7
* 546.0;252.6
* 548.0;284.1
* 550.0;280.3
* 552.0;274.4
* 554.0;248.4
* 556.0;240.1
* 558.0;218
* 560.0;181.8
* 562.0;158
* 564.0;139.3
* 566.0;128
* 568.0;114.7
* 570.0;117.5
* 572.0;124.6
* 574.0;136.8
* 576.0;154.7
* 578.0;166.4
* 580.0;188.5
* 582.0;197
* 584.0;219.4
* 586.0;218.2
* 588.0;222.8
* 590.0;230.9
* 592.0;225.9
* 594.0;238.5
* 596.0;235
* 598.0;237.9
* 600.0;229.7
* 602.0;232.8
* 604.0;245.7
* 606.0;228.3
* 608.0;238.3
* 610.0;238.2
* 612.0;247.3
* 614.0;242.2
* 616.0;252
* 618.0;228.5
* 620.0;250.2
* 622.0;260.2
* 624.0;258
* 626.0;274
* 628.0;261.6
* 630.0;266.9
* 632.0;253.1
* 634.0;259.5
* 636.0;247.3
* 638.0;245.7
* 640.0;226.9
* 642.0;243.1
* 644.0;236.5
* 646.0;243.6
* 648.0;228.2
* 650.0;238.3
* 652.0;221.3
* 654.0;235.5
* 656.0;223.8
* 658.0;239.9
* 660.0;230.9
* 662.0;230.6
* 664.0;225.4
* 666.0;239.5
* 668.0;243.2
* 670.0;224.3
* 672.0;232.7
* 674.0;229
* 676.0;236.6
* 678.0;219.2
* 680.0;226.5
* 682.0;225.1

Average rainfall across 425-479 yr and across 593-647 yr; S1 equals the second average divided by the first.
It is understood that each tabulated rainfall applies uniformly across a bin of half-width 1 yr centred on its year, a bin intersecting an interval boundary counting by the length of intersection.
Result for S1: 1.18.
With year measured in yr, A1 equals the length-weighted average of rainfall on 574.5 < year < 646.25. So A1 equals 234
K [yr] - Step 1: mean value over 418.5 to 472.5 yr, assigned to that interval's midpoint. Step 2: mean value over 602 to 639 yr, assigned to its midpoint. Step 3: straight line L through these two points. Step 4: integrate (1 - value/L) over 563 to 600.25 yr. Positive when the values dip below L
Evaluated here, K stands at 8.9 yr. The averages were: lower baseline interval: 218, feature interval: 185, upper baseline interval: 249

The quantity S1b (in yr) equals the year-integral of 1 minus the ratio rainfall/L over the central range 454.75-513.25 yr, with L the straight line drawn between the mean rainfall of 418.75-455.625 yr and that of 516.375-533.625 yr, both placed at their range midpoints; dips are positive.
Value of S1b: 6.3 yr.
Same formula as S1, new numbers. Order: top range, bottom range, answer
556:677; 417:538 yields 0.99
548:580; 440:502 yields 0.87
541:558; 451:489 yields 1.35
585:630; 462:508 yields 1.19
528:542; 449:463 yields 1.07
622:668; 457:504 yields 1.19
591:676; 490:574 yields 1.07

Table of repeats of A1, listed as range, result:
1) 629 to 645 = 247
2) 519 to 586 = 213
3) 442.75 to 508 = 212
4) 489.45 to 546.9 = 241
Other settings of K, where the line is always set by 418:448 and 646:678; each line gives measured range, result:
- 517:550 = -2.66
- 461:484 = 5.95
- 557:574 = 6.20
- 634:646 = -0.52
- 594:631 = -2.24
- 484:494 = -0.03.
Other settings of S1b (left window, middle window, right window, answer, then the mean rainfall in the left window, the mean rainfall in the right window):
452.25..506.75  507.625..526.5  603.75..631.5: -1.5 yr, 207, 250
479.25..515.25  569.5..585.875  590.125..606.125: 4.7 yr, 232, 234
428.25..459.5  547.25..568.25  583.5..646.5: 2.6 yr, 231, 242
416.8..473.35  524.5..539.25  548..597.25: -2.8 yr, 217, 196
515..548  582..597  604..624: 1.2 yr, 247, 244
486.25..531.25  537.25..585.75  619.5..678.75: 6.9 yr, 235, 241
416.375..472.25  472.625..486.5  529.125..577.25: 2.0 yr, 219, 211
